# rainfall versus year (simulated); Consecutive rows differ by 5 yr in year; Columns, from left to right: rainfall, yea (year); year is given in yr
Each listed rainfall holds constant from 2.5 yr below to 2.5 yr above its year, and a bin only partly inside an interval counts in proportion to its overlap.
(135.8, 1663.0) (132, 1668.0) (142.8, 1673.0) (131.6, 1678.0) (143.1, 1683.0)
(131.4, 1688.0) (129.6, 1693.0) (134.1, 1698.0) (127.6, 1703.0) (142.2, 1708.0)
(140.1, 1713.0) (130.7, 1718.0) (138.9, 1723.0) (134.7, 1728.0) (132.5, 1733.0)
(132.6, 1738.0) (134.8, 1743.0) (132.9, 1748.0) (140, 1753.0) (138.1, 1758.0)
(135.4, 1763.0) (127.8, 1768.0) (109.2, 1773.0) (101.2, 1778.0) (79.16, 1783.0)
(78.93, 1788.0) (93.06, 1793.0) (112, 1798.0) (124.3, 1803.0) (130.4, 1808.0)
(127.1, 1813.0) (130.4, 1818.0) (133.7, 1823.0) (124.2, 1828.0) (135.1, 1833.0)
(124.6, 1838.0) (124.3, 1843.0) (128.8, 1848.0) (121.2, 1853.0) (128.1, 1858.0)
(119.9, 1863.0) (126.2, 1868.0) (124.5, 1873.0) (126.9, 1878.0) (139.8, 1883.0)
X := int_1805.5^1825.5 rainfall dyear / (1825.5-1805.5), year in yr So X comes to 130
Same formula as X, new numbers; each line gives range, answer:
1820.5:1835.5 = 131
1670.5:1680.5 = 137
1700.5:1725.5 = 136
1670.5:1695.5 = 136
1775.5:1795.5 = 88.1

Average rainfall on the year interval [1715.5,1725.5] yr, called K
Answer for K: 135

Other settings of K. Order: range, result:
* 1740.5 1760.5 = 136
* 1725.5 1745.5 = 134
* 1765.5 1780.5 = 113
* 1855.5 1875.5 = 125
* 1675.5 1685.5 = 137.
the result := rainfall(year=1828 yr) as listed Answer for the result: 124.2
